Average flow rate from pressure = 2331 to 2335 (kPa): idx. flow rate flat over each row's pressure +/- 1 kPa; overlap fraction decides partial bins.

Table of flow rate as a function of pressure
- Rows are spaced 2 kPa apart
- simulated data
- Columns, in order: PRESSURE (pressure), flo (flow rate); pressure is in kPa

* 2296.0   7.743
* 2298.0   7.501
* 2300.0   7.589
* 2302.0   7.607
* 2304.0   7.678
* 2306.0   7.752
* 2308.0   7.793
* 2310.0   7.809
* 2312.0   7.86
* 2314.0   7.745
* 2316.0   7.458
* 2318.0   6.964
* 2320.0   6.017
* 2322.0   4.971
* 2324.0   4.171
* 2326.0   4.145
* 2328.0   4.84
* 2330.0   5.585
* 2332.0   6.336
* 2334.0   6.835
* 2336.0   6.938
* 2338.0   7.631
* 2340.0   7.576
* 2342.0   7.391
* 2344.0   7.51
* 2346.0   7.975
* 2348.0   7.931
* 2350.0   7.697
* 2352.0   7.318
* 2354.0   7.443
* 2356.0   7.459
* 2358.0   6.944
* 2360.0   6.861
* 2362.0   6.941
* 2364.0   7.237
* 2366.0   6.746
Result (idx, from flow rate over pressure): 6.59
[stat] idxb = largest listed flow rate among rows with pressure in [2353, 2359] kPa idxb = 7.459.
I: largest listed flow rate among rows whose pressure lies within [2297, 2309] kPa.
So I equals 7.793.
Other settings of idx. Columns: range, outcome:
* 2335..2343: 7.38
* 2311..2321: 7.21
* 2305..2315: 7.79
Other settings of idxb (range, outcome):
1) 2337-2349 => 7.975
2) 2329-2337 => 6.938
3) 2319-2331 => 6.017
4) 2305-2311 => 7.809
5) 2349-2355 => 7.697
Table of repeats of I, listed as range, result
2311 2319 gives 7.86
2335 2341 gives 7.631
